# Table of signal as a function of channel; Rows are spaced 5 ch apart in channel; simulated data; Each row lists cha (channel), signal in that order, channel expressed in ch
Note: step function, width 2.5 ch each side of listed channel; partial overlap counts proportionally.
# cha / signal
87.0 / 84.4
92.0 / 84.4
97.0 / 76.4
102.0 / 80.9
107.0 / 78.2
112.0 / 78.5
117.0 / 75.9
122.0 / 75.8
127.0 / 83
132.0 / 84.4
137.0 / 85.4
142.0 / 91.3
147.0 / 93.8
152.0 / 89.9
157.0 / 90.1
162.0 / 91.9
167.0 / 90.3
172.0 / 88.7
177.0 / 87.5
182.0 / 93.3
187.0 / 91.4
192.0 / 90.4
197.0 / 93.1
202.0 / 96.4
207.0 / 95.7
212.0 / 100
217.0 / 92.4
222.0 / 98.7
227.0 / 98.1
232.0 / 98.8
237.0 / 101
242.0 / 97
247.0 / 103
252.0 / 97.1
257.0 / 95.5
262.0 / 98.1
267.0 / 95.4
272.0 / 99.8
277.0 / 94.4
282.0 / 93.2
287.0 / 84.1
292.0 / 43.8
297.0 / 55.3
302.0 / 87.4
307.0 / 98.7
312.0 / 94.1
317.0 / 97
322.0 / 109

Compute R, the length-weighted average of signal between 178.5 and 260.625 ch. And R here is 96.3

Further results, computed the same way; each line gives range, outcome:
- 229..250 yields 99.8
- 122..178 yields 88.2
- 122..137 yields 82.7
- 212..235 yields 97.4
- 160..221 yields 92.7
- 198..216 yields 96.6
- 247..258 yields 97.9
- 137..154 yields 90.8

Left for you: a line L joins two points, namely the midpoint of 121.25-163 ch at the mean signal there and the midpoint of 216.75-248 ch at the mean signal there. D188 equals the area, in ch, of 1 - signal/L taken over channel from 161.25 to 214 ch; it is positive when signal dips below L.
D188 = 0.35 ch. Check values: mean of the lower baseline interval 87.6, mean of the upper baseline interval 98.6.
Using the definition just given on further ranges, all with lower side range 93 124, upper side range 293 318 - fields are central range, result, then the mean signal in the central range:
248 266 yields -3.36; 97.3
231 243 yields -2.61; 99.2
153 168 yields -2.14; 90.7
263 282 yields -3.18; 96.2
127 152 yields -3.00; 88.3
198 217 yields -3.70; 96.4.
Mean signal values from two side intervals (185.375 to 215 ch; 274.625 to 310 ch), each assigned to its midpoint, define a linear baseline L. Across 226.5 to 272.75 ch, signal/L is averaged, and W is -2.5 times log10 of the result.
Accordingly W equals -0.14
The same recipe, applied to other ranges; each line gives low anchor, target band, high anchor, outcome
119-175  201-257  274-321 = -0.145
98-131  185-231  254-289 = -0.084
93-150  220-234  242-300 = -0.147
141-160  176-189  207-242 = 0.036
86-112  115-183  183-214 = 0.004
